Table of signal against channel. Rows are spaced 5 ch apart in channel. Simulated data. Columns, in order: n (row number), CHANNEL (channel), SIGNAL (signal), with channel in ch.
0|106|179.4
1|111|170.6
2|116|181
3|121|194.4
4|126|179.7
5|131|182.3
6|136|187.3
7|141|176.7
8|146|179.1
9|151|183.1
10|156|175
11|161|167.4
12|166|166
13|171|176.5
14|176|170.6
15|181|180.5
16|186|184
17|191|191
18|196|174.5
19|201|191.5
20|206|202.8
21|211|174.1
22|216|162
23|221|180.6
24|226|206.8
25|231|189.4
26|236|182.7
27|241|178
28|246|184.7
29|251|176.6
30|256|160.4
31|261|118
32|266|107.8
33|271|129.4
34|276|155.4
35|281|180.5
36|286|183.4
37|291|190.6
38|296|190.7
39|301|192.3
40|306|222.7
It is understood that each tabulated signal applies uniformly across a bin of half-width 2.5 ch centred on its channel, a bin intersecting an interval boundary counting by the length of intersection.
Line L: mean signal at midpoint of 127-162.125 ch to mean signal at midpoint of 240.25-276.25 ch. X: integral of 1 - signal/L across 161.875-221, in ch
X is -4.3 ch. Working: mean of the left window 179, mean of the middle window 179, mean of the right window 150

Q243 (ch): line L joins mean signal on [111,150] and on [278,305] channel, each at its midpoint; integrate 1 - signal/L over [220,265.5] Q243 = 3.57 ch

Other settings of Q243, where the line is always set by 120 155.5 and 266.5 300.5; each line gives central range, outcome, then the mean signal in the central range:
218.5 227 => -0.8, 191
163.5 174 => 0.5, 171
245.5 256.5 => -0.1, 174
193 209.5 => -1.1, 189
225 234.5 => -1.2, 195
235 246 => -0.5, 181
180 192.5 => -0.5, 185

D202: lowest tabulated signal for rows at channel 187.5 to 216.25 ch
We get 162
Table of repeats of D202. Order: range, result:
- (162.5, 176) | 166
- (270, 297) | 129.4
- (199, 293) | 107.8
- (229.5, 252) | 176.6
